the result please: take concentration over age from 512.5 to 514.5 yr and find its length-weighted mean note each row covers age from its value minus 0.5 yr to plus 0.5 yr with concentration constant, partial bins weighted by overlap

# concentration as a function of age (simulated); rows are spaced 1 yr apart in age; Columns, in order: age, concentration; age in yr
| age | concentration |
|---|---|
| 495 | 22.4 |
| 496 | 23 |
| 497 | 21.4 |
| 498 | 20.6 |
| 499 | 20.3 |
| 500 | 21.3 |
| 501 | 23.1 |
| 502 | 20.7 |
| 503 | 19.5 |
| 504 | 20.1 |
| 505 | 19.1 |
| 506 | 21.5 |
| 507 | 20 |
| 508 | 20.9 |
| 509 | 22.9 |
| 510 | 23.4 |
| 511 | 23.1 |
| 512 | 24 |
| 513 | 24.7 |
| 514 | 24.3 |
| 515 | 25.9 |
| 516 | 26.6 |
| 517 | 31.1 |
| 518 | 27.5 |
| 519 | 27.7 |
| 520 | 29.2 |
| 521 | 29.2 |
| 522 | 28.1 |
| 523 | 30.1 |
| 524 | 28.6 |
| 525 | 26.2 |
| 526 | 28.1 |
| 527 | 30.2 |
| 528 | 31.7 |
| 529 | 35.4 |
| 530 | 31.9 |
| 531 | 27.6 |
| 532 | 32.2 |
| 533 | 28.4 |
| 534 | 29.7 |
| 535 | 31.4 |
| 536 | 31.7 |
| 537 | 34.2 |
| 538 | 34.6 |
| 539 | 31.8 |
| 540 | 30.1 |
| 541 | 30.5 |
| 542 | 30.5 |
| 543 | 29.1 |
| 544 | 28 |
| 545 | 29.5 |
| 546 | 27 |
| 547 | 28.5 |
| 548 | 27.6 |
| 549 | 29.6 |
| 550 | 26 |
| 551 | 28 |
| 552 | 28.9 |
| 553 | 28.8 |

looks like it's 24.5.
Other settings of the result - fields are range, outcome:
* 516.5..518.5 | 29.3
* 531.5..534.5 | 30.1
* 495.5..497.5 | 22.2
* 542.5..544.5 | 28.6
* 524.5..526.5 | 27.1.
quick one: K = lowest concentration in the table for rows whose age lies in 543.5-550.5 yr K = 26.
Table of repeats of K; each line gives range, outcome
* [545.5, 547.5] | 27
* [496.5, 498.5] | 20.6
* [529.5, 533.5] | 27.6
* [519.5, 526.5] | 26.2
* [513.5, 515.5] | 24.3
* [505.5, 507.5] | 20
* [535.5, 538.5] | 31.7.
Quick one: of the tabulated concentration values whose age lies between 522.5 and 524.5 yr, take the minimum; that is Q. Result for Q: 28.6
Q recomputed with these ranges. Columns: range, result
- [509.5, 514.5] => 23.1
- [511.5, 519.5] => 24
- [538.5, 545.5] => 28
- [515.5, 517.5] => 26.6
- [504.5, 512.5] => 19.1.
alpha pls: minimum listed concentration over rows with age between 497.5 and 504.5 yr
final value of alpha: 19.5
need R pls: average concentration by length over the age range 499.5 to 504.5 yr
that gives 20.9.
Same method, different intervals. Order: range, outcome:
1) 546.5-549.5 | 28.6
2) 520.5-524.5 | 29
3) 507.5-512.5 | 22.9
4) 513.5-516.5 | 25.6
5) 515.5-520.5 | 28.4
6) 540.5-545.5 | 29.5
